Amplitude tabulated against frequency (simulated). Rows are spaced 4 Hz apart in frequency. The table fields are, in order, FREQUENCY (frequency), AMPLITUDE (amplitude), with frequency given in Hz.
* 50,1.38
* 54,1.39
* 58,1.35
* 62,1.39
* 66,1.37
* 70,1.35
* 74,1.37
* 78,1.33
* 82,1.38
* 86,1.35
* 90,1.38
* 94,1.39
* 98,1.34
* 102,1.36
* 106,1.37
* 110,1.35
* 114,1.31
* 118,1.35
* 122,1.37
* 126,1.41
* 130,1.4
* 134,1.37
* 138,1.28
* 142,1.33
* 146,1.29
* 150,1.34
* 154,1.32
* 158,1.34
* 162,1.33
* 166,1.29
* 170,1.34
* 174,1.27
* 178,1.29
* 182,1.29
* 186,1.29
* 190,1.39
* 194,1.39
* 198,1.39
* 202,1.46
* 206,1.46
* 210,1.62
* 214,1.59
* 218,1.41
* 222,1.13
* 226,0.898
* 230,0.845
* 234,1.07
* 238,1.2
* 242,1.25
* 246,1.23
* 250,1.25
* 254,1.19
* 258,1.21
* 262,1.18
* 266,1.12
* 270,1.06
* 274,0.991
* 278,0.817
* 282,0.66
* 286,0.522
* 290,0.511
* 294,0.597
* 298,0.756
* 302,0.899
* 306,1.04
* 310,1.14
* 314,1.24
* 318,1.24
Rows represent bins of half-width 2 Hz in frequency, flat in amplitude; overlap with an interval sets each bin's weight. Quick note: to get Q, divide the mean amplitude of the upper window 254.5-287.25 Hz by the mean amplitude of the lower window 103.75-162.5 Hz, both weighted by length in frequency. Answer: 0.7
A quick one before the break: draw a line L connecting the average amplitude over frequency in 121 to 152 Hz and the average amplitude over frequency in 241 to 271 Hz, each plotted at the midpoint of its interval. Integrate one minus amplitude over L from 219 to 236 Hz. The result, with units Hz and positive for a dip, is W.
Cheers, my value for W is 3.0 Hz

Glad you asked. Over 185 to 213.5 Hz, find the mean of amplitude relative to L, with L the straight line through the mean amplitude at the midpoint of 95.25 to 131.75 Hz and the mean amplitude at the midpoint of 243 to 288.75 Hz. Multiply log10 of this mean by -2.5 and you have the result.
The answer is -0.23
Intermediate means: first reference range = 1.36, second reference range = 1.02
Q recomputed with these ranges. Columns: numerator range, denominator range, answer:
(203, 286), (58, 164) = 0.85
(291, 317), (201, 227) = 0.68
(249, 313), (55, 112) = 0.68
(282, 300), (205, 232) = 0.47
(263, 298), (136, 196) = 0.60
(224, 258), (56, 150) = 0.83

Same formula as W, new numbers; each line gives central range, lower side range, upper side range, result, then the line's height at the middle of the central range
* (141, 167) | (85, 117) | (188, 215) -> 1.7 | 1.41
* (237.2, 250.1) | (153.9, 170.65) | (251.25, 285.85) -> -1.8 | 1.08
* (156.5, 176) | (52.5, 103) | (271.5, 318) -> -2.6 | 1.16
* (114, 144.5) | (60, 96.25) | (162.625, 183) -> -0.5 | 1.33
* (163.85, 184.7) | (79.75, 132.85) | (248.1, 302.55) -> -2.0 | 1.18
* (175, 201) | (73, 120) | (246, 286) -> -3.5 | 1.18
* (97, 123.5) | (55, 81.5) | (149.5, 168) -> -0.1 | 1.34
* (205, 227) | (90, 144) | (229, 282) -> -3.6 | 1.17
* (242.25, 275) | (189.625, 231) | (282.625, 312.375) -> -4.3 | 1.03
